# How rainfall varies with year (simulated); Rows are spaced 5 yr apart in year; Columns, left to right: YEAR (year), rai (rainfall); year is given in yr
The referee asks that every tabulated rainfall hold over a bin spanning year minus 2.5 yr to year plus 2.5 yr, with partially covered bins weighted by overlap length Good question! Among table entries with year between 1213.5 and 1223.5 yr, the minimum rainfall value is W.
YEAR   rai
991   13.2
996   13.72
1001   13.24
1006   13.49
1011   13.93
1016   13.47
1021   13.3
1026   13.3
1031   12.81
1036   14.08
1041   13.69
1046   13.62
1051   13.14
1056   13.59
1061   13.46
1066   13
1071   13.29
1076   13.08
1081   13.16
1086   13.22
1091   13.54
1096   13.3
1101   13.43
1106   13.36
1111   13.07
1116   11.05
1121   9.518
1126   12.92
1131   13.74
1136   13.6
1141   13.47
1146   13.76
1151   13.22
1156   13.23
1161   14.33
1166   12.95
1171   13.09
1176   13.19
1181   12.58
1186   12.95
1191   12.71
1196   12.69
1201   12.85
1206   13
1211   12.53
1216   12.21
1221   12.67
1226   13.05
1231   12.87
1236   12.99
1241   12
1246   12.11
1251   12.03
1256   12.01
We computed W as 12.21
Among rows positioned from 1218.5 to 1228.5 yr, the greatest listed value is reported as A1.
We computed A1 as 13.05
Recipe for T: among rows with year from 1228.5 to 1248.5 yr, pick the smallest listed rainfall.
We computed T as 12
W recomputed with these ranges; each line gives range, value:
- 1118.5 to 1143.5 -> 9.518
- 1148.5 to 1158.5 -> 13.22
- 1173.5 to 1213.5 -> 12.53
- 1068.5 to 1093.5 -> 13.08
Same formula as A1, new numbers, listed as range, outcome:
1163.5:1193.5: 13.19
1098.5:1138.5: 13.74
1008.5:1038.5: 14.08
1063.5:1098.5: 13.54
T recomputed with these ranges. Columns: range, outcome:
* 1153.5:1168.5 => 12.95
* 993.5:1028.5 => 13.24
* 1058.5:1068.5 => 13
